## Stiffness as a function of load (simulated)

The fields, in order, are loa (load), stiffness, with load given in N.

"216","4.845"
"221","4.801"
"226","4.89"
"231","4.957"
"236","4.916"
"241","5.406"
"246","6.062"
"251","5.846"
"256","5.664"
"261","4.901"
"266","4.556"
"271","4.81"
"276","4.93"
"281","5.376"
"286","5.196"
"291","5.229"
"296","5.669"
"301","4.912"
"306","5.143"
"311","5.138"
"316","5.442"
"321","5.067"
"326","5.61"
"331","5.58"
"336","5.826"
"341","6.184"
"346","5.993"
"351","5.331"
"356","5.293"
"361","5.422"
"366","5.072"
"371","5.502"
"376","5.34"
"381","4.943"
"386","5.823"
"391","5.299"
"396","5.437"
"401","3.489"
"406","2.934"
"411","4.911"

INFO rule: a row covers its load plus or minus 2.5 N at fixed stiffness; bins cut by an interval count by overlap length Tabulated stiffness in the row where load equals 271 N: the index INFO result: 4.81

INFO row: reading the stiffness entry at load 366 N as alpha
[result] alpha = 5.072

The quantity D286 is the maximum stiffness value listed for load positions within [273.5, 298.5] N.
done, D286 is 5.669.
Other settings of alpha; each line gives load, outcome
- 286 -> 5.196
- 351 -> 5.331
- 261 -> 4.901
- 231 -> 4.957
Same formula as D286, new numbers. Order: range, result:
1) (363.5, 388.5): 5.823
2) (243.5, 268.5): 6.062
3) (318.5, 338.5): 5.826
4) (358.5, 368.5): 5.422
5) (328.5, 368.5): 6.184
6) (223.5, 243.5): 5.406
